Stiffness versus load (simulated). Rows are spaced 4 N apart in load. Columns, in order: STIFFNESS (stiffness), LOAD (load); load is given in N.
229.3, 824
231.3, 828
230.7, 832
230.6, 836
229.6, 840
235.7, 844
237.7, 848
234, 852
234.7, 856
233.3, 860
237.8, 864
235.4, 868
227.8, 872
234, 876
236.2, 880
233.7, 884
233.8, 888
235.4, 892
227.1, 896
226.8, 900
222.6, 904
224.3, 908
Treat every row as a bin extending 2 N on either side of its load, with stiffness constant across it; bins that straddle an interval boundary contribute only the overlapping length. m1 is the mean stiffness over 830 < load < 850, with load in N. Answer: 233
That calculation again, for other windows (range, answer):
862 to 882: 234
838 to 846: 233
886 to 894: 235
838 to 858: 234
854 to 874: 234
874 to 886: 235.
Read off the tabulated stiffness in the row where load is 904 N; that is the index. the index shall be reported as 222.6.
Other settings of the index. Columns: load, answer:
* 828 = 231.3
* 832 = 230.7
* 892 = 235.4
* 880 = 236.2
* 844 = 235.7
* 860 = 233.3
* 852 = 234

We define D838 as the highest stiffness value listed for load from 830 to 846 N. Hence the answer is 235.7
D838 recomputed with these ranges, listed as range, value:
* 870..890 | 236.2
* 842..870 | 237.8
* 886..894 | 235.4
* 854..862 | 234.7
